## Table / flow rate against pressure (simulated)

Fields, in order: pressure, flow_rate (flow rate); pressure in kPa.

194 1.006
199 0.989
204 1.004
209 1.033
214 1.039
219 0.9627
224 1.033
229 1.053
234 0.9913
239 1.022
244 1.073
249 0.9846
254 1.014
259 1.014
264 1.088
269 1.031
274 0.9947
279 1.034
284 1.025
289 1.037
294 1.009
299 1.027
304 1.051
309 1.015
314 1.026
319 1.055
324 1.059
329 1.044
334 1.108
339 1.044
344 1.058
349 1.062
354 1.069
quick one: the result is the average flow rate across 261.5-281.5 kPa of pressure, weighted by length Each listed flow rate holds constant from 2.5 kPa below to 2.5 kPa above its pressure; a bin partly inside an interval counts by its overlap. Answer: 1.04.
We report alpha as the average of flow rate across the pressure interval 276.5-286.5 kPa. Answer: 1.03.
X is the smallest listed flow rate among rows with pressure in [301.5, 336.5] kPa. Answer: 1.015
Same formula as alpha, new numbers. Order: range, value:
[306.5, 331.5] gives 1.04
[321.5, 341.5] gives 1.06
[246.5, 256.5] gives 0.999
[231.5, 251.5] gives 1.02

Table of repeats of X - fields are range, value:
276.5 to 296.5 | 1.009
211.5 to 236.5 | 0.9627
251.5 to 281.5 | 0.9947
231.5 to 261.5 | 0.9846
